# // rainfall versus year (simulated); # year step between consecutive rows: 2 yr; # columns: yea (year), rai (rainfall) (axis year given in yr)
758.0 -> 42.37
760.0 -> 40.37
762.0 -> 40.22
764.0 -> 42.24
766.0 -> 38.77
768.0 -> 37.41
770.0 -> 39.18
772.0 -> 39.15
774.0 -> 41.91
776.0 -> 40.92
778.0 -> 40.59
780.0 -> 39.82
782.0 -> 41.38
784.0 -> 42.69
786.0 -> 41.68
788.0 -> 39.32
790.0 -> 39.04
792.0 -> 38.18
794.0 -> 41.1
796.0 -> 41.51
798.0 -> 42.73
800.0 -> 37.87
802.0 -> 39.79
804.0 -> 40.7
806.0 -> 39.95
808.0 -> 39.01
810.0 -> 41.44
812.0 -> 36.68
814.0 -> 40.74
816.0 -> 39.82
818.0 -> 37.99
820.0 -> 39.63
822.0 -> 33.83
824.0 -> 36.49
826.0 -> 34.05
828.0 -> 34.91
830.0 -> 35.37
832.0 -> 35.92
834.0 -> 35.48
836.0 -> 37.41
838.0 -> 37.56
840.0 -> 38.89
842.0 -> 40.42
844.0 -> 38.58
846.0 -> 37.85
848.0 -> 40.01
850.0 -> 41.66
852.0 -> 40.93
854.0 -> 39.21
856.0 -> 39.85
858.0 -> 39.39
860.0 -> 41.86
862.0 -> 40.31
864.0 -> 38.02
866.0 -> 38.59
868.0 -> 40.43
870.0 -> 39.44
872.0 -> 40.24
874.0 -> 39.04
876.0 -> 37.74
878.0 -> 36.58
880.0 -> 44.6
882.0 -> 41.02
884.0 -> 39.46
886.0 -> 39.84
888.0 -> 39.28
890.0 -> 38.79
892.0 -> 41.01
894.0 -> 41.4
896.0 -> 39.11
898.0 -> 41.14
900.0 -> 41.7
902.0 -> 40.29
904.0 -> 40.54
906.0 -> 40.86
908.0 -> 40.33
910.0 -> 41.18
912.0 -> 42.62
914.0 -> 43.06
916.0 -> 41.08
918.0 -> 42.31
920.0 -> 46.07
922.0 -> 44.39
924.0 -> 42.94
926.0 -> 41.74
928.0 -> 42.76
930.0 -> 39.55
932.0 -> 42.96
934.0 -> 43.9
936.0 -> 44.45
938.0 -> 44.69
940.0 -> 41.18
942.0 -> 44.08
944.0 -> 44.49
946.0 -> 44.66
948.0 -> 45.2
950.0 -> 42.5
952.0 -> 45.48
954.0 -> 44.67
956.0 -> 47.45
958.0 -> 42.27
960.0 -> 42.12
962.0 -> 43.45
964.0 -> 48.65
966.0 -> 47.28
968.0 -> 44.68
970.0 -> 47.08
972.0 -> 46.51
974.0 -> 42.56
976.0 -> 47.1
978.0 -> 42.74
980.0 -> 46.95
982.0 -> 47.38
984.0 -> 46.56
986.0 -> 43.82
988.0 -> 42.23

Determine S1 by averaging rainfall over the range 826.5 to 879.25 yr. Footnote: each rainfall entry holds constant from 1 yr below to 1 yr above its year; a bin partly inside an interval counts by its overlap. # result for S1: 38.7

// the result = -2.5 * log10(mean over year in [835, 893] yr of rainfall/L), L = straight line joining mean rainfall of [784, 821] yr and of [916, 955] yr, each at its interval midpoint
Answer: 0.05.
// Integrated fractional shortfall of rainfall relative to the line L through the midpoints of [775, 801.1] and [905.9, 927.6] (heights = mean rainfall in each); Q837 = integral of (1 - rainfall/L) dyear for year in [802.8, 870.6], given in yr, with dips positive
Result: 4.4 yr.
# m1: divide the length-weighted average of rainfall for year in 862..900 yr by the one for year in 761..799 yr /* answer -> 0.99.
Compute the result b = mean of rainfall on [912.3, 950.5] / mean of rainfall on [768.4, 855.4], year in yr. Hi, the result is 1.1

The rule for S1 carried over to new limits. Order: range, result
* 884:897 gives 39.9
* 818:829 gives 36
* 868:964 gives 42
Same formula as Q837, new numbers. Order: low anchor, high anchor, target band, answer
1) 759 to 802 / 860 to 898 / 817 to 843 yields 2.1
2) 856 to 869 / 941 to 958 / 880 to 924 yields 0.7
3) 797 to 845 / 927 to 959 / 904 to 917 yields 0.3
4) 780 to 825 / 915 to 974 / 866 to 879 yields 0.9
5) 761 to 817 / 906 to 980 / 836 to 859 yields 1.2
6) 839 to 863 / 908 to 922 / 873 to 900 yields 0.9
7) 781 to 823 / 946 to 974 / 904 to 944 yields 1.1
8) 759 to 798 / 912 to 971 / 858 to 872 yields 0.8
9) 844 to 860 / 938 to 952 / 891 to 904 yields 0.3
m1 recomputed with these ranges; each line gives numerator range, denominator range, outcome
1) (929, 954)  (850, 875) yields 1.10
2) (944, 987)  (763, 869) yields 1.15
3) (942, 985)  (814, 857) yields 1.19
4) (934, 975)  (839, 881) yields 1.12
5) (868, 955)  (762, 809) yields 1.04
